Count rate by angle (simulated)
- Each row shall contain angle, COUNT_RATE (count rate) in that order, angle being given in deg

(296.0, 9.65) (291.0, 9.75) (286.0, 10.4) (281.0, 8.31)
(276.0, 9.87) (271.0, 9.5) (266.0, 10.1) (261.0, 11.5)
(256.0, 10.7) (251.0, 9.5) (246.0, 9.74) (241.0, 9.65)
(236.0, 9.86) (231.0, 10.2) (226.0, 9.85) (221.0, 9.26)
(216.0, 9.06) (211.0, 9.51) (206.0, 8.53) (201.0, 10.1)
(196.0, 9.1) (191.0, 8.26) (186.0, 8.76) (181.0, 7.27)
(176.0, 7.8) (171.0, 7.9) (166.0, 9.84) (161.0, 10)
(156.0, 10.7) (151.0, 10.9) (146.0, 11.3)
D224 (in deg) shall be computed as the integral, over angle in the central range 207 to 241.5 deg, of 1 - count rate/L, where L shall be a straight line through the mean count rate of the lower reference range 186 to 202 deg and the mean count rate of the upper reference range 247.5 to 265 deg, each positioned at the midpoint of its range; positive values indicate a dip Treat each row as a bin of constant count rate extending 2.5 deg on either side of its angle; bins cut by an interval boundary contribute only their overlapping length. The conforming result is 0.5 deg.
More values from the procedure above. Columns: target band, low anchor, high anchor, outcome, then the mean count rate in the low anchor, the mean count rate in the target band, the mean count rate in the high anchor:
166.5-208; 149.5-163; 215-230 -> 6.23 deg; 10.5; 8.53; 9.5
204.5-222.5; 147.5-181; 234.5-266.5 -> 1.33 deg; 9.41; 9.11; 10.2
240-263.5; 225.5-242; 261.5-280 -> -0.84 deg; 9.92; 10.3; 9.88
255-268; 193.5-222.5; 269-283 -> -2.18 deg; 9.26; 10.8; 9.25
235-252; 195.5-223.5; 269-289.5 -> -0.53 deg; 9.27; 9.69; 9.53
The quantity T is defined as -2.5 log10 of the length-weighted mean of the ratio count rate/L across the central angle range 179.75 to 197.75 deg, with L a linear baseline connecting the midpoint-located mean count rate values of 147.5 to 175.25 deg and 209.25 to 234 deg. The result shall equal 0.16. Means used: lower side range 9.79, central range 8.39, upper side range 9.58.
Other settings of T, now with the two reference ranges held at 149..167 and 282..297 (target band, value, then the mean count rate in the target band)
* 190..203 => 0.11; 9.22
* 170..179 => 0.30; 7.81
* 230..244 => 0.02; 9.87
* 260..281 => 0.00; 9.92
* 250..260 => -0.05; 10.4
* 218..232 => 0.04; 9.7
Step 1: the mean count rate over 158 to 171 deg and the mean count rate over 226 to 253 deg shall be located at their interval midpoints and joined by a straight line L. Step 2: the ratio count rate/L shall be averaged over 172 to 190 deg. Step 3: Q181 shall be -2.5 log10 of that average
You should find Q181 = 0.20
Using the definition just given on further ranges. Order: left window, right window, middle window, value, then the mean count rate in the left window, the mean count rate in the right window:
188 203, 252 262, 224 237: 0.009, 9.11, 10.8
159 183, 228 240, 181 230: 0.029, 8.56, 9.97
